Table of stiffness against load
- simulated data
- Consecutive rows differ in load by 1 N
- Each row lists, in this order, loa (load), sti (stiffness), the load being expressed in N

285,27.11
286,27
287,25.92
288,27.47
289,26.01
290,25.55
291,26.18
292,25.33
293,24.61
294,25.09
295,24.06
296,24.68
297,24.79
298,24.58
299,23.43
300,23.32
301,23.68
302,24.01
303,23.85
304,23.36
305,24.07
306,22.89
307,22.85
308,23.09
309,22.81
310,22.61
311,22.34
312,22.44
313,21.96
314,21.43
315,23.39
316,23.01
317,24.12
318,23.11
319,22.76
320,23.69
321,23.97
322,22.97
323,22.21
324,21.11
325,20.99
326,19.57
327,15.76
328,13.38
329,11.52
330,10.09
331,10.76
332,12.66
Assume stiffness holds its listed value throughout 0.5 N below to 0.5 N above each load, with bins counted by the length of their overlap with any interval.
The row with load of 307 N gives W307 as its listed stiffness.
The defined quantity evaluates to 22.85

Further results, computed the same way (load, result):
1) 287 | 25.92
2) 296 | 24.68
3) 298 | 24.58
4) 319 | 22.76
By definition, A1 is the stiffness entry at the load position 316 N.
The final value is 23.01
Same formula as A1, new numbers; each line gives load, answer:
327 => 15.76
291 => 26.18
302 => 24.01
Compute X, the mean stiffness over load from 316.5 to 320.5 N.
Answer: 23.4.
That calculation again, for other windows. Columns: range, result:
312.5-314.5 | 21.7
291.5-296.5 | 24.8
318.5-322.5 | 23.3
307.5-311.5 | 22.7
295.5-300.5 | 24.2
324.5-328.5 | 17.4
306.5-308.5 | 23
